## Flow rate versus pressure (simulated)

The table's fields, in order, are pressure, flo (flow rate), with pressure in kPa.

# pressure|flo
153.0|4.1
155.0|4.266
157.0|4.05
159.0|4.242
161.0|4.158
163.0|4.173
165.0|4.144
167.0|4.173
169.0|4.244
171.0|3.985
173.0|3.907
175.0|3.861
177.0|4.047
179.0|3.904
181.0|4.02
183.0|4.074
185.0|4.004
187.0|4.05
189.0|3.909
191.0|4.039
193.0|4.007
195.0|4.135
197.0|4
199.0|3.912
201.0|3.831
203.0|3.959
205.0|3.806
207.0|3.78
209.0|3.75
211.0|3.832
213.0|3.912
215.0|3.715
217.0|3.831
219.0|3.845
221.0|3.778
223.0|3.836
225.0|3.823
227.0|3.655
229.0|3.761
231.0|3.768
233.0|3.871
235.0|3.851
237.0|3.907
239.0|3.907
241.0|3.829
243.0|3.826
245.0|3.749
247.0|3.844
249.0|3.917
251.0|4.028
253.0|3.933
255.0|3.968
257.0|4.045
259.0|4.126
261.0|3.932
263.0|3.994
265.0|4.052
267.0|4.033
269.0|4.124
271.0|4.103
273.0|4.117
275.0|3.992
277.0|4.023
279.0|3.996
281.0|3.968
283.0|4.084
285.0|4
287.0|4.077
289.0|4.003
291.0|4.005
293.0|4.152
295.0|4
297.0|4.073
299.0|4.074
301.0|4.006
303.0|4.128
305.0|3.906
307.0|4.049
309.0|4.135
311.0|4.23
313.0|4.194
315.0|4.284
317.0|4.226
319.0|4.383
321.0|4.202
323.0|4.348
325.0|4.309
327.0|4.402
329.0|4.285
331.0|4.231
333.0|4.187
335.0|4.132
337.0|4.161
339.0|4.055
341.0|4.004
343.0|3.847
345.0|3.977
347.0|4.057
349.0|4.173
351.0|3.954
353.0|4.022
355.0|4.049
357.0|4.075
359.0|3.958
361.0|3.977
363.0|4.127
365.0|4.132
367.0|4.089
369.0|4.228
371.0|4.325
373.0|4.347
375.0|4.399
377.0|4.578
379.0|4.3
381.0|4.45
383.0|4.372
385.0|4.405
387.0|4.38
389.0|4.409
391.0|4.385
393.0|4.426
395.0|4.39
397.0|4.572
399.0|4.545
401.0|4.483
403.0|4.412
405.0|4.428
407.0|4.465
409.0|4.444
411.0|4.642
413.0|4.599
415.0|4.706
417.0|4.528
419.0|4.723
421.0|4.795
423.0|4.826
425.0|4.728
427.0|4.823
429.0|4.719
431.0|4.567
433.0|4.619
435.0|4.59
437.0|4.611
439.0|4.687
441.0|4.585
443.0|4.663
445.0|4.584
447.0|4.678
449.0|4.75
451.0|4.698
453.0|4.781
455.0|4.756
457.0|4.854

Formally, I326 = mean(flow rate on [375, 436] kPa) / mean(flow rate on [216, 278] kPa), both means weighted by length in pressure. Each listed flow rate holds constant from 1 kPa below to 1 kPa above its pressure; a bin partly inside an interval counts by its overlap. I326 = 1.16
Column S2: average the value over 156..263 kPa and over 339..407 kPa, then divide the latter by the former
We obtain 1.1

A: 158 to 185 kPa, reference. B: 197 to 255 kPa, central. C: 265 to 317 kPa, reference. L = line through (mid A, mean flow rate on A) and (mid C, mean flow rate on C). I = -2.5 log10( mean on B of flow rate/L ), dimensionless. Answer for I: 0.06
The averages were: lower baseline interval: 4.07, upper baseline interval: 4.07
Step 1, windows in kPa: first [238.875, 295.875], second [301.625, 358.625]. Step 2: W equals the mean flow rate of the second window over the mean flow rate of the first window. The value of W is 1.0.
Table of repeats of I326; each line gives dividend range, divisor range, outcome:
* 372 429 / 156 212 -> 1.13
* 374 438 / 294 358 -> 1.10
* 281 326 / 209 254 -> 1.08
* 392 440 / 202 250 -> 1.20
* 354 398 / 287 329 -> 1.03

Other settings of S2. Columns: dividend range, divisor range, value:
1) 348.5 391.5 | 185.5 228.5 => 1.09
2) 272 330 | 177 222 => 1.05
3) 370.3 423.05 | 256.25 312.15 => 1.11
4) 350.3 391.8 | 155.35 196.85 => 1.04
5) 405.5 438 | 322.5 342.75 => 1.11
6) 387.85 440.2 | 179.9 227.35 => 1.17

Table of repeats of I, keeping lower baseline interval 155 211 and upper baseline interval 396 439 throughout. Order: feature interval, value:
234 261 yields 0.069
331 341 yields 0.069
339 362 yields 0.110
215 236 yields 0.088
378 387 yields 0.034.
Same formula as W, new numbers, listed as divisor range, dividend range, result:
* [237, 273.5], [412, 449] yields 1.18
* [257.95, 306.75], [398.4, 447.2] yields 1.14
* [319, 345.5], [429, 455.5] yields 1.12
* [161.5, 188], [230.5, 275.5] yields 0.98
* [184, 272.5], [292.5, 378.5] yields 1.06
